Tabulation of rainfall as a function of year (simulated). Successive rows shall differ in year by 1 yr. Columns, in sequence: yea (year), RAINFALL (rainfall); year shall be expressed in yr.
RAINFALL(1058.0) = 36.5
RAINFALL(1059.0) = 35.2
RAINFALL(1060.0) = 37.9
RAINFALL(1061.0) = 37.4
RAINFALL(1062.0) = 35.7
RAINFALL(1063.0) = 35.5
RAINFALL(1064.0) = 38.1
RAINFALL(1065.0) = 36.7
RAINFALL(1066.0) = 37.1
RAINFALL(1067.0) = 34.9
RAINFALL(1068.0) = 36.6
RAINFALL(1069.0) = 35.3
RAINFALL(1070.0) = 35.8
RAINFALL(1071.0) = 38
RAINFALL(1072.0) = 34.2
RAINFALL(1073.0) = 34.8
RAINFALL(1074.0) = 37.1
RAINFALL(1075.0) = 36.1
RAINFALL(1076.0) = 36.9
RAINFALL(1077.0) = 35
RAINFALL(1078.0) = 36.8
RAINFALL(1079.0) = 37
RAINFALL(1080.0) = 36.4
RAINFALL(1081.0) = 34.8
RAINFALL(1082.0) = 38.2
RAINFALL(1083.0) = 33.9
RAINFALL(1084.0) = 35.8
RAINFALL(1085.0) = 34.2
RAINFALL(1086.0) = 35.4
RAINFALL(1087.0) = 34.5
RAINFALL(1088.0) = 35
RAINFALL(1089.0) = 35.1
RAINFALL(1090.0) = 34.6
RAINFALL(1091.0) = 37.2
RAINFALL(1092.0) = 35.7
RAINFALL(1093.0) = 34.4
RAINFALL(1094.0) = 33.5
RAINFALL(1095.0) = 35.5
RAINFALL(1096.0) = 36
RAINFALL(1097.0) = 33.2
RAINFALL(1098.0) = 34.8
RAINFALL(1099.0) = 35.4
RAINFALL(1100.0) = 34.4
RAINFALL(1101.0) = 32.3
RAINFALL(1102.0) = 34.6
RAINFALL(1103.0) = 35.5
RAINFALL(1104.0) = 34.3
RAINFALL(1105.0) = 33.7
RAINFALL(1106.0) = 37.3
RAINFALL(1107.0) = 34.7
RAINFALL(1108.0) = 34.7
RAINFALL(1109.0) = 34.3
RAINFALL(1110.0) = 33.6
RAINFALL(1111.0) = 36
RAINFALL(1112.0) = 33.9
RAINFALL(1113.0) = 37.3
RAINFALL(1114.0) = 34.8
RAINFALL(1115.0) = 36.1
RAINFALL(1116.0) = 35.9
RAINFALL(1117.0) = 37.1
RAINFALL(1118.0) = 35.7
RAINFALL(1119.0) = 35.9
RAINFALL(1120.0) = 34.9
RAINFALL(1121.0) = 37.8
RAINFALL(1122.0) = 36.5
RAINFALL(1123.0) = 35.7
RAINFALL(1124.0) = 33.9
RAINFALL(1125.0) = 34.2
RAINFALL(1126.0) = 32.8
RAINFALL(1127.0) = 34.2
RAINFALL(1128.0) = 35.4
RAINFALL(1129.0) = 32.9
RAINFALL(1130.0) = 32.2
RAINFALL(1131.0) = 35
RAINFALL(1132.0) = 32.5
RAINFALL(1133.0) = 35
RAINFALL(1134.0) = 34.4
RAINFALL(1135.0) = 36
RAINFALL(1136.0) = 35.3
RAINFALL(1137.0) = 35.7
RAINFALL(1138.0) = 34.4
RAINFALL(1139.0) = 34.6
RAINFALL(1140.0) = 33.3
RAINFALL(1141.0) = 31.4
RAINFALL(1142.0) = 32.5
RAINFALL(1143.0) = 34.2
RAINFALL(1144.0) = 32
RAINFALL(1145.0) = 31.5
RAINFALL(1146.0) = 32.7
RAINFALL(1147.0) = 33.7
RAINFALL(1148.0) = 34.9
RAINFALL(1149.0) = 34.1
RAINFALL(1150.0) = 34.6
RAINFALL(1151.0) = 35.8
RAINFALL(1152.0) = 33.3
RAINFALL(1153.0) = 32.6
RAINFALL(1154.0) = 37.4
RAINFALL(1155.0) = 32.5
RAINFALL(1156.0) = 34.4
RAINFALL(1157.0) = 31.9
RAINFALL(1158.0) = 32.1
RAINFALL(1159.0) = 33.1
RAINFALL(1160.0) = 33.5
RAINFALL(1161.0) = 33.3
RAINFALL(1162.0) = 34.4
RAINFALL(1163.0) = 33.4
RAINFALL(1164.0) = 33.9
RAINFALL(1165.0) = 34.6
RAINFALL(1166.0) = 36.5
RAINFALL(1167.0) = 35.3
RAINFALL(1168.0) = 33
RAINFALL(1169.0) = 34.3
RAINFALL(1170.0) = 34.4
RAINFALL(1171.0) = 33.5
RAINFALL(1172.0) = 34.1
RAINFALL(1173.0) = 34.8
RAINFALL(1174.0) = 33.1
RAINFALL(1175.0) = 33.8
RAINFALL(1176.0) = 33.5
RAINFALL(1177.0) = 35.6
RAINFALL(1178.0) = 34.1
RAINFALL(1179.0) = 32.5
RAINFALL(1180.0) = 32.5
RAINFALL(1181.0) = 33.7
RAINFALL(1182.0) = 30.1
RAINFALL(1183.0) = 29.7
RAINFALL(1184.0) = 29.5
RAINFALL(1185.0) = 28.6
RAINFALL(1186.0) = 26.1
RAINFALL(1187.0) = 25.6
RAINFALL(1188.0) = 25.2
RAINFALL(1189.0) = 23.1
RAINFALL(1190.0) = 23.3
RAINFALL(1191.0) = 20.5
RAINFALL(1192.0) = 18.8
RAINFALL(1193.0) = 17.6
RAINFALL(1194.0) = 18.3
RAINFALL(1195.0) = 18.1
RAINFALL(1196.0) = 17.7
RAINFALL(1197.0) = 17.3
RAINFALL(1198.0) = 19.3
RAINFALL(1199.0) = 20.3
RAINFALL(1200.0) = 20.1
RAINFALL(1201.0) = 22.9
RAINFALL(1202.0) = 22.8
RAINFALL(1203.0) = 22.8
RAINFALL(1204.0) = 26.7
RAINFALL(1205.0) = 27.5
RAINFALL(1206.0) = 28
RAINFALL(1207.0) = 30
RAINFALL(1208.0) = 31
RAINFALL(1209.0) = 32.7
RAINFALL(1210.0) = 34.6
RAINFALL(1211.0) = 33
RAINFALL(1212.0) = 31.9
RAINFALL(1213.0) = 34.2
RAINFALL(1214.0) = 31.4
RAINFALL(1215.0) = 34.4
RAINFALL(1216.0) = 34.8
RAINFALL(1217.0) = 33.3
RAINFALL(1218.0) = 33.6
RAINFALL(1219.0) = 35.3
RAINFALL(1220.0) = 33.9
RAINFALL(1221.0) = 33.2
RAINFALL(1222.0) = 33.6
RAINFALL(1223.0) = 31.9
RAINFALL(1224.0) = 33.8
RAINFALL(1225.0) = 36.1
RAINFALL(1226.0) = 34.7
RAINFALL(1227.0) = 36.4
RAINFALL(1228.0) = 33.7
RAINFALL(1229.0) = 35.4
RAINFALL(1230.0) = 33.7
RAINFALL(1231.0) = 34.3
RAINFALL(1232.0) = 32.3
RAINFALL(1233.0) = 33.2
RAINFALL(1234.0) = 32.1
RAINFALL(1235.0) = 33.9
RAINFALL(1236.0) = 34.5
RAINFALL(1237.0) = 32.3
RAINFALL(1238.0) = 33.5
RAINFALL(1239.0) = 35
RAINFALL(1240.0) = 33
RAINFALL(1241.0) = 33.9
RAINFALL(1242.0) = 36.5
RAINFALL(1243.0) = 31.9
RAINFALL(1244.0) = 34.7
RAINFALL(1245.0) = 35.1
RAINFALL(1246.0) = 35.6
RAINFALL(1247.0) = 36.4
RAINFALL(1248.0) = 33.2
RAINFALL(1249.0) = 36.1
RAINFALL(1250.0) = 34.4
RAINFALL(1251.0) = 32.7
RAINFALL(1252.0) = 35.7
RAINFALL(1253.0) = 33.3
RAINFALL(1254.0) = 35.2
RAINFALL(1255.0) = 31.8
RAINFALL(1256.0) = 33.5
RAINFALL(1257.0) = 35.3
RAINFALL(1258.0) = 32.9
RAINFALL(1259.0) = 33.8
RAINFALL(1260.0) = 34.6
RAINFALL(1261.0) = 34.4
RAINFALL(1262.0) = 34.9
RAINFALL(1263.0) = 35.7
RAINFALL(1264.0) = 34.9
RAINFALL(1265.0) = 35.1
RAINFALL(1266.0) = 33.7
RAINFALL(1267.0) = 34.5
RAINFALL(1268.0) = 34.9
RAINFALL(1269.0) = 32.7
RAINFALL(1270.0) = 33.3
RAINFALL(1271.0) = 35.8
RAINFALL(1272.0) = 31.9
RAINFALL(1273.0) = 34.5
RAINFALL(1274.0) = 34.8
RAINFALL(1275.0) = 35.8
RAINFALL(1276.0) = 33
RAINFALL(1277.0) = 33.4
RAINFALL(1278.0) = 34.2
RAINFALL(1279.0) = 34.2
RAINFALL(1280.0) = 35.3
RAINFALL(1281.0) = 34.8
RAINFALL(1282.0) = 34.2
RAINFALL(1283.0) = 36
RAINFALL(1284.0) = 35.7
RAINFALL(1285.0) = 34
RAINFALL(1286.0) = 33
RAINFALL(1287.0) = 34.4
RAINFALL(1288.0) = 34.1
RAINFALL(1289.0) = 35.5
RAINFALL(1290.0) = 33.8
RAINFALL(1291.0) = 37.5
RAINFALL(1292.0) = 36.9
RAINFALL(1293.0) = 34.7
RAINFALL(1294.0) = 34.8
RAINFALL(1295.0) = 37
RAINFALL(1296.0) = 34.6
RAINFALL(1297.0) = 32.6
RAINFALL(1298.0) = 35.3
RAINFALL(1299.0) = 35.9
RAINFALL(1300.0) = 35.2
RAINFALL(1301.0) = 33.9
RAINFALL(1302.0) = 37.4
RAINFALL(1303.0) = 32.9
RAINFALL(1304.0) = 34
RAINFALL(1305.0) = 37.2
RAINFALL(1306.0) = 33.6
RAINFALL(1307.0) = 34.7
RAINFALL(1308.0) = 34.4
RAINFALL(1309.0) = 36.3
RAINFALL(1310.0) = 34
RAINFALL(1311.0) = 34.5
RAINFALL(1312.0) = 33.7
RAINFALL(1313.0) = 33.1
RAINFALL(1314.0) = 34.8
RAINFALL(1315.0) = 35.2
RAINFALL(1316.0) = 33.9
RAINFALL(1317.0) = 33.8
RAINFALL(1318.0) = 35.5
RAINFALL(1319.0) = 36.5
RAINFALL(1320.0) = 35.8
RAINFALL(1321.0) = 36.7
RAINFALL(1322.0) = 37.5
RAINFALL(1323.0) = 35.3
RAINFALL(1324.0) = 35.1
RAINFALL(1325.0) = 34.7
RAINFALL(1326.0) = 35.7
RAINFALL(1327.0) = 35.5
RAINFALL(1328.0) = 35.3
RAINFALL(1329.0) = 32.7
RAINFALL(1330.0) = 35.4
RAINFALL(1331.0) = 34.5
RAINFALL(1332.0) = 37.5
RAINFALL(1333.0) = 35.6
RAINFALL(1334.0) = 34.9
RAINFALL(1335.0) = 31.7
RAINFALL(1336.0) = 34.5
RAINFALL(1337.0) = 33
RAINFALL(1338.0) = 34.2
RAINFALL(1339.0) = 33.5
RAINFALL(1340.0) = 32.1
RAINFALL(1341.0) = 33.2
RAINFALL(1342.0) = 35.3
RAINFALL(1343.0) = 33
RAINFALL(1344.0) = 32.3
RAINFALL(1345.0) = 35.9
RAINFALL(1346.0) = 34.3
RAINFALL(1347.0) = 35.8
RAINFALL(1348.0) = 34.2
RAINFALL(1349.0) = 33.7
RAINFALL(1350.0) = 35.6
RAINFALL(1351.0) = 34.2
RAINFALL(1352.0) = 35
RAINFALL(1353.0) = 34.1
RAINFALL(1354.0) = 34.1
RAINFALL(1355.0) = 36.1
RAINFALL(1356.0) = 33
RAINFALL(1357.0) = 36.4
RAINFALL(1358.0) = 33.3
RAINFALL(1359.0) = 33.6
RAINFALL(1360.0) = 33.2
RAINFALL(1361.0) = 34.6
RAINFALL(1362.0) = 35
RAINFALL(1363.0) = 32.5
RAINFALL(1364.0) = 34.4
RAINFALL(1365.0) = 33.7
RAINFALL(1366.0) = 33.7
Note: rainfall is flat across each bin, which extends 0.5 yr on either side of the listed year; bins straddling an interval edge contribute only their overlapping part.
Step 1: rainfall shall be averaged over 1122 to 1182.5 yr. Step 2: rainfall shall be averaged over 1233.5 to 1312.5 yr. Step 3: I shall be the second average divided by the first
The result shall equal 1.02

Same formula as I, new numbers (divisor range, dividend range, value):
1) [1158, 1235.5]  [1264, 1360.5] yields 1.14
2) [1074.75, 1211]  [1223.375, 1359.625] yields 1.07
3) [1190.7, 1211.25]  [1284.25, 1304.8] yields 1.47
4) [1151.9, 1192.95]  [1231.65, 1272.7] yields 1.09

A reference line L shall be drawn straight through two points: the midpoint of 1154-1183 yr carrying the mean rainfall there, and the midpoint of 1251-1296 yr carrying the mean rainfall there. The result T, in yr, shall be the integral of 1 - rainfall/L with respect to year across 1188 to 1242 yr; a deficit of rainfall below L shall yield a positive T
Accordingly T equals 7.3 yr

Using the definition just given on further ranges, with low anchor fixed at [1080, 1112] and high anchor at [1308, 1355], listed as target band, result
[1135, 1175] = 1.13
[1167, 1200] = 6.88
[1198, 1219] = 3.37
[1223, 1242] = 0.42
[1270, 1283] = 0.14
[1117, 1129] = -0.09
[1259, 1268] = 0.01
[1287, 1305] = -0.22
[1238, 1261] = 0.31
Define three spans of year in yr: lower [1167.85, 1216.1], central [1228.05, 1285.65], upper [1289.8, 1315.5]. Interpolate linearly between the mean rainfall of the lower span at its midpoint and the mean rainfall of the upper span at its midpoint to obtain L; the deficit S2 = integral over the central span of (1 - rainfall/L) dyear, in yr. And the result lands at -3.9 yr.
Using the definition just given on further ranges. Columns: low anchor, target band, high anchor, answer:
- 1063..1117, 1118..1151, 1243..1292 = 0.89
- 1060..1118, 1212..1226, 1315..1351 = 0.52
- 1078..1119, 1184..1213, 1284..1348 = 8.55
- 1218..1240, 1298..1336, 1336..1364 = -1.02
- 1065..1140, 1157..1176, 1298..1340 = 0.65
